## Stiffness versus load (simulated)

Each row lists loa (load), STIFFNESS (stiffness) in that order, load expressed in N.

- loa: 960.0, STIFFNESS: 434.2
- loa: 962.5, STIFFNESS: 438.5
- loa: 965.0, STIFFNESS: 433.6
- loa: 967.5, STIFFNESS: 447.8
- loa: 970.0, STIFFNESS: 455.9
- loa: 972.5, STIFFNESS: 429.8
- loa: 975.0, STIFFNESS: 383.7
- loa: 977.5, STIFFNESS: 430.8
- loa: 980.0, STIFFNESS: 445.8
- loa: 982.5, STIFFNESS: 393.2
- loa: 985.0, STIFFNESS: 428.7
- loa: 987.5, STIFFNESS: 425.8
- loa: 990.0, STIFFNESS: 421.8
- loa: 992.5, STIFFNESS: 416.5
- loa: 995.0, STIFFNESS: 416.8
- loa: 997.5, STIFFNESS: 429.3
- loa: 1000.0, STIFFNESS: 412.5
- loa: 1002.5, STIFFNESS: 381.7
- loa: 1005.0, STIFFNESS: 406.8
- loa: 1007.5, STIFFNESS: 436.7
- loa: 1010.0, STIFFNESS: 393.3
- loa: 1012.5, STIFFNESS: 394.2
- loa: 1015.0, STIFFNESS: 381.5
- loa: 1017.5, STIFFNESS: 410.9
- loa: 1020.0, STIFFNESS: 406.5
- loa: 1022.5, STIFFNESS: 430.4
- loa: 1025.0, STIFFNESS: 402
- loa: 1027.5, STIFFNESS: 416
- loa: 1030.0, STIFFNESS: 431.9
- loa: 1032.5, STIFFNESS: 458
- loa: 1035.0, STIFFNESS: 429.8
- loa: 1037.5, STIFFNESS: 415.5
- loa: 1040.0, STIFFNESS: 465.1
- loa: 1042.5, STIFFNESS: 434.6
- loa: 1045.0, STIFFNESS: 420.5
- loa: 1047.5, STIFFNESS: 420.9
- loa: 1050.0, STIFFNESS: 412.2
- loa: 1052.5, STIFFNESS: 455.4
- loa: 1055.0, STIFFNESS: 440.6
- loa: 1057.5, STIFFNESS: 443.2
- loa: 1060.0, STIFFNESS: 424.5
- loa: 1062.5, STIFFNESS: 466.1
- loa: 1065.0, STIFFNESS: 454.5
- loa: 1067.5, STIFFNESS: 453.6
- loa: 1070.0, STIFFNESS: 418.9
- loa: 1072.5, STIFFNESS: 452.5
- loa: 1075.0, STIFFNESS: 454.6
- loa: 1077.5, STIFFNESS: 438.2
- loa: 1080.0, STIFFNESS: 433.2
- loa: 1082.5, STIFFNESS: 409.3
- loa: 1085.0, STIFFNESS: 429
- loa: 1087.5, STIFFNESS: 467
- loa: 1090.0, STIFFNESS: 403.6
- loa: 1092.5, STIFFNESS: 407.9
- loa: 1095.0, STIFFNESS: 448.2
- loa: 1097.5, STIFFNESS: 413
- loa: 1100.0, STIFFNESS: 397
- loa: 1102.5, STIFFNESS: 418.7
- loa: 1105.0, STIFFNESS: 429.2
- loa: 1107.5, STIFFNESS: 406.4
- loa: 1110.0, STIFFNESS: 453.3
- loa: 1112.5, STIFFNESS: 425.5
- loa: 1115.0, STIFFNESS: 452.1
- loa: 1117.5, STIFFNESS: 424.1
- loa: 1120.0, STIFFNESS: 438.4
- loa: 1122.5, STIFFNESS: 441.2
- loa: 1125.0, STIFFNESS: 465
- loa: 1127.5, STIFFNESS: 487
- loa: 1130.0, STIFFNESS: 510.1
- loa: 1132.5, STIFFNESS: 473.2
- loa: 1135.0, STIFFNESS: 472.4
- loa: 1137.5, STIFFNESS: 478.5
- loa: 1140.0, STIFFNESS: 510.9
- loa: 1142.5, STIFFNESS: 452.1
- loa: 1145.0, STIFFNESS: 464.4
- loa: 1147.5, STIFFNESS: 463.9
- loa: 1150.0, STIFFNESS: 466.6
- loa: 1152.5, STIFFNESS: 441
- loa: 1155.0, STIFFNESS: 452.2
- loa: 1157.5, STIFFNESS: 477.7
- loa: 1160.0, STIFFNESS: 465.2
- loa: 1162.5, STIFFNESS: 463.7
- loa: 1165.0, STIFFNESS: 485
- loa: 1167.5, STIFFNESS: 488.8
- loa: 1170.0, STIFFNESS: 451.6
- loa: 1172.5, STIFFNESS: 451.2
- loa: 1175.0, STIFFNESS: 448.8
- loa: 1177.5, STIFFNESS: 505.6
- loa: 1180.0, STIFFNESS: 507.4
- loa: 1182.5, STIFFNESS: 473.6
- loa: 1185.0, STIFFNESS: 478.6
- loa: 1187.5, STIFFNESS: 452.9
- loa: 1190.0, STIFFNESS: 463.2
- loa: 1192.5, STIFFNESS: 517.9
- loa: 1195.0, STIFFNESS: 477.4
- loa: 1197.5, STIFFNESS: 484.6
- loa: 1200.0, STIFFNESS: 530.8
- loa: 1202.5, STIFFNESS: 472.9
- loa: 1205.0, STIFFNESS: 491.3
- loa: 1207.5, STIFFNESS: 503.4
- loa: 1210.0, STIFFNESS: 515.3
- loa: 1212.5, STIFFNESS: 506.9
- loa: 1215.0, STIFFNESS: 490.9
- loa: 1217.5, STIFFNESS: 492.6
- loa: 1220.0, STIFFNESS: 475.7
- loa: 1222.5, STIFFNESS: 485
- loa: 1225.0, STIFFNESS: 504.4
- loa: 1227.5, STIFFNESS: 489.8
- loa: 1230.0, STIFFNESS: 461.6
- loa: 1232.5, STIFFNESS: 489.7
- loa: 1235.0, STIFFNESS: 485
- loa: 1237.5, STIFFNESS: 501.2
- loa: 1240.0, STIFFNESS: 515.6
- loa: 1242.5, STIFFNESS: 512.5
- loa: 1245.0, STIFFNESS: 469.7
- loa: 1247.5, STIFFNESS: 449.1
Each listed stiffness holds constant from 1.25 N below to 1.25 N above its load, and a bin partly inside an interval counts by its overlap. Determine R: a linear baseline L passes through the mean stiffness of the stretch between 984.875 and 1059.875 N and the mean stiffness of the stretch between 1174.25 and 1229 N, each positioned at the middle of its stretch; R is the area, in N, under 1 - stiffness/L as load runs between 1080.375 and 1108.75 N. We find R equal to 1.7 N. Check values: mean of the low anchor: 421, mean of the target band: 421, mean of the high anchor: 490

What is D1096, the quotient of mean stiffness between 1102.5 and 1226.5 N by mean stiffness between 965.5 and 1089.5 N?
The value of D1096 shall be 1.1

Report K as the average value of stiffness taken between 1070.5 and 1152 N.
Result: 446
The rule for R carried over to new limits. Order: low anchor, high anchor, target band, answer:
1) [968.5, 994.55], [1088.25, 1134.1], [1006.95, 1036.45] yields 0.9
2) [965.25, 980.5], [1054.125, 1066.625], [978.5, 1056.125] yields 3.3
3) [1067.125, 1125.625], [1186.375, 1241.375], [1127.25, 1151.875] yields -1.2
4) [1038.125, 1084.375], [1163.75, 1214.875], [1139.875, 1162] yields 0.4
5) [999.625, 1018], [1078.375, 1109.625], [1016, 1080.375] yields -3.5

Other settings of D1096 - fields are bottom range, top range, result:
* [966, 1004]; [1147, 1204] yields 1.13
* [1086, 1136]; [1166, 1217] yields 1.10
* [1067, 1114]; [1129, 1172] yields 1.10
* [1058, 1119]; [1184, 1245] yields 1.14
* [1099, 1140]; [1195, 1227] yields 1.10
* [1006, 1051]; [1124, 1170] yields 1.13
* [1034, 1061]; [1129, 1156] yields 1.09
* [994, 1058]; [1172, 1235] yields 1.16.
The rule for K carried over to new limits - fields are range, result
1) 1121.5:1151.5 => 474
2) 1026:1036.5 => 433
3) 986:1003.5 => 416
